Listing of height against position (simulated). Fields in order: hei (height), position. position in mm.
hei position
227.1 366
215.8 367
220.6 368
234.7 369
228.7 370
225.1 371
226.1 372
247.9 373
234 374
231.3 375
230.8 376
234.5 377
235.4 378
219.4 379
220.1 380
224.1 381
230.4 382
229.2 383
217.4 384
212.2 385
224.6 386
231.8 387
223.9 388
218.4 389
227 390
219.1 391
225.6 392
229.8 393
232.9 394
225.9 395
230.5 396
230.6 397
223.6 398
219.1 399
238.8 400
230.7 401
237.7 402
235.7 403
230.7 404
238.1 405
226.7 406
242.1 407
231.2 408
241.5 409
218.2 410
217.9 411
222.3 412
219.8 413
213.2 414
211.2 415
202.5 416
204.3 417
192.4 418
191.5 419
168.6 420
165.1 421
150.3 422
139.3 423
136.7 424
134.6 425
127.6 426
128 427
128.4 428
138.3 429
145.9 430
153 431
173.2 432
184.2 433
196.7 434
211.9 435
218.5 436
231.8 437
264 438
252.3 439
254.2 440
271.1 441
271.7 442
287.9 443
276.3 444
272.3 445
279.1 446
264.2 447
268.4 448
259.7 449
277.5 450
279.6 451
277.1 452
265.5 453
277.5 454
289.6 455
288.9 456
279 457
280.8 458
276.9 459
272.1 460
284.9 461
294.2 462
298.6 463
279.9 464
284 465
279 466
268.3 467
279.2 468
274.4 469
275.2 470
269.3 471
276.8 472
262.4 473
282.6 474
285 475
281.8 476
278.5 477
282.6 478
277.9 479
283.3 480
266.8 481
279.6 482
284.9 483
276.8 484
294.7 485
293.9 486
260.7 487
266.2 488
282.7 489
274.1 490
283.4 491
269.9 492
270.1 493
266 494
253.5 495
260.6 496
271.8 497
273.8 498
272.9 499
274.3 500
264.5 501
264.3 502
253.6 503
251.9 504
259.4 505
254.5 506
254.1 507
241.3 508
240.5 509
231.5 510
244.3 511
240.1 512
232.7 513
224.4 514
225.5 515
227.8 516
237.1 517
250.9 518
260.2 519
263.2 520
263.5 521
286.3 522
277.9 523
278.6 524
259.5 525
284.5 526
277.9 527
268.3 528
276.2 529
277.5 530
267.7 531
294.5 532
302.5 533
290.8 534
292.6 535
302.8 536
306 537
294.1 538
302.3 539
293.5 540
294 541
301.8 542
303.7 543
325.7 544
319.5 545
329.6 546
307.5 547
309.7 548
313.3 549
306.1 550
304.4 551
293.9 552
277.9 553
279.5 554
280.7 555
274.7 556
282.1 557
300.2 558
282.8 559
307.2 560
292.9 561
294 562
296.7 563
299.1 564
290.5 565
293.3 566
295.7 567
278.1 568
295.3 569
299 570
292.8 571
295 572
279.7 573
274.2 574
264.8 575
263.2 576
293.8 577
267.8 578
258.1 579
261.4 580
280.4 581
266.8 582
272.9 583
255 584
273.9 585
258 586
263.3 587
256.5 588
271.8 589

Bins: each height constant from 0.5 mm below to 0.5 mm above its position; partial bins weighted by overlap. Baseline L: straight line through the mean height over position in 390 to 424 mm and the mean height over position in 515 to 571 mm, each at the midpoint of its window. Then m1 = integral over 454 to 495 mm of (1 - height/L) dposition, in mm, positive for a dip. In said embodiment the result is -4.6 mm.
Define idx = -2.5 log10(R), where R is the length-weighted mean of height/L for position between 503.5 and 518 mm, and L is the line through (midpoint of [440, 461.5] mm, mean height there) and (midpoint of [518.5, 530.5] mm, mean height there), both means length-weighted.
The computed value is 0.14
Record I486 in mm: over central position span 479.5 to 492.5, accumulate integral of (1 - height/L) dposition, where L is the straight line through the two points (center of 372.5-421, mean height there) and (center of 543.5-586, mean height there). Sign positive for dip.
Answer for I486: -1.0 mm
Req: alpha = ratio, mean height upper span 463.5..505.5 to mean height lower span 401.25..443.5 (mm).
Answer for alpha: 1.35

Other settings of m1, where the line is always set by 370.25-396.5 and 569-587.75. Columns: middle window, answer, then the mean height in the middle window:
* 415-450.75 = 4.9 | 207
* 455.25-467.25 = -1.8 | 283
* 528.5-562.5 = -3.9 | 297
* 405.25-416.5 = 0.5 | 223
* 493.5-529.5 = 0.0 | 257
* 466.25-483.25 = -1.9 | 277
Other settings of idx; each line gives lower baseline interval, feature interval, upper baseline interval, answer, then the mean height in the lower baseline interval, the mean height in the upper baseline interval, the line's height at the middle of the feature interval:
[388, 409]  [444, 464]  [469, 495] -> -0.07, 230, 277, 261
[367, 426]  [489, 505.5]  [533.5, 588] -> -0.02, 217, 289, 261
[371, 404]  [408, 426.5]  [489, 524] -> 0.24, 228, 257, 235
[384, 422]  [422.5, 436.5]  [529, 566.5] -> 0.42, 219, 297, 234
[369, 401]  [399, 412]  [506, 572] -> 0.01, 228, 281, 235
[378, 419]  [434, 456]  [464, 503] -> -0.05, 224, 275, 252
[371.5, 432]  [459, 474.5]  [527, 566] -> -0.13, 208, 295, 247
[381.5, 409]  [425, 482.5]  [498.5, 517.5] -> -0.06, 229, 247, 238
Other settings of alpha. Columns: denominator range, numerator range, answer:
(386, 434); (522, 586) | 1.43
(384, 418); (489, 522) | 1.14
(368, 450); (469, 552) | 1.26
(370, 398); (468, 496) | 1.21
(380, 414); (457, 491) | 1.23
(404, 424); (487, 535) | 1.29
